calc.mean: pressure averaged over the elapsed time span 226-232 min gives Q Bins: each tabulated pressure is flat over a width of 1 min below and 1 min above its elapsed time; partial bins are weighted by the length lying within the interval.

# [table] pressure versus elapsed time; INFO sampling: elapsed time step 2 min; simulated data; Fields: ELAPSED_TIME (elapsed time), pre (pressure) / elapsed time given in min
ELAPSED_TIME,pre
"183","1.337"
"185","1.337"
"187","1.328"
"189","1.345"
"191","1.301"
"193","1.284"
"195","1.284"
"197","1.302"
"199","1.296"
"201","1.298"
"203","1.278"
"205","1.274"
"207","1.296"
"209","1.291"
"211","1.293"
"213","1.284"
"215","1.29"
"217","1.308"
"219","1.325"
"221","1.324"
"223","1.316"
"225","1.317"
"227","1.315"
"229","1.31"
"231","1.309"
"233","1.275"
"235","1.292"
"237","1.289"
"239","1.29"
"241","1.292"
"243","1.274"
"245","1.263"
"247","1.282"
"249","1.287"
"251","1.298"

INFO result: 1.31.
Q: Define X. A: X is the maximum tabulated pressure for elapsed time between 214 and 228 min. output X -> 1.325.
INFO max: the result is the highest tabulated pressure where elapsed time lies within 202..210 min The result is 1.296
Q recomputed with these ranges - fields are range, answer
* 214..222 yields 1.31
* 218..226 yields 1.32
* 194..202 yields 1.3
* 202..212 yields 1.29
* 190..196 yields 1.29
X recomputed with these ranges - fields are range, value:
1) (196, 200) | 1.302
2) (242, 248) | 1.282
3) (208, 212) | 1.293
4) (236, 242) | 1.292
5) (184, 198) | 1.345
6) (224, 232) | 1.317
